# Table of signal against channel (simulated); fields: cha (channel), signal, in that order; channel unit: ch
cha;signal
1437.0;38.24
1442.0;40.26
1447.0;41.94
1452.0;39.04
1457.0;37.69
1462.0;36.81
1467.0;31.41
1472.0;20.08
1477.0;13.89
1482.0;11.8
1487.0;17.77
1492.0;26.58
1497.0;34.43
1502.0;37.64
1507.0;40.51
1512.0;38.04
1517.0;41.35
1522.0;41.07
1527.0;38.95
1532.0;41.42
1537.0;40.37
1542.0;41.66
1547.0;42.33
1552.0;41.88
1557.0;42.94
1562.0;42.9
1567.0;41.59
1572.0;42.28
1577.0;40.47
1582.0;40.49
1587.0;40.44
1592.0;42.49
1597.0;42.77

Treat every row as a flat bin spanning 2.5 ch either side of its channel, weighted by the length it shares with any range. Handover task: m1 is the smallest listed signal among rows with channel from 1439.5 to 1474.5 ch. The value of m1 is 20.08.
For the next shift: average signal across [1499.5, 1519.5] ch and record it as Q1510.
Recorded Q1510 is 39.4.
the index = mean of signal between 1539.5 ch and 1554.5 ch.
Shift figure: 42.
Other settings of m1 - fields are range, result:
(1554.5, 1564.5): 42.9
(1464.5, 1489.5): 11.8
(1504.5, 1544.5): 38.04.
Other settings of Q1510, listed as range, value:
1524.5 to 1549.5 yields 40.9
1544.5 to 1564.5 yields 42.5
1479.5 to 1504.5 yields 25.6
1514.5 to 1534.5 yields 40.7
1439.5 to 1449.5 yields 41.1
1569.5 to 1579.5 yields 41.4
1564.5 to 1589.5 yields 41.1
